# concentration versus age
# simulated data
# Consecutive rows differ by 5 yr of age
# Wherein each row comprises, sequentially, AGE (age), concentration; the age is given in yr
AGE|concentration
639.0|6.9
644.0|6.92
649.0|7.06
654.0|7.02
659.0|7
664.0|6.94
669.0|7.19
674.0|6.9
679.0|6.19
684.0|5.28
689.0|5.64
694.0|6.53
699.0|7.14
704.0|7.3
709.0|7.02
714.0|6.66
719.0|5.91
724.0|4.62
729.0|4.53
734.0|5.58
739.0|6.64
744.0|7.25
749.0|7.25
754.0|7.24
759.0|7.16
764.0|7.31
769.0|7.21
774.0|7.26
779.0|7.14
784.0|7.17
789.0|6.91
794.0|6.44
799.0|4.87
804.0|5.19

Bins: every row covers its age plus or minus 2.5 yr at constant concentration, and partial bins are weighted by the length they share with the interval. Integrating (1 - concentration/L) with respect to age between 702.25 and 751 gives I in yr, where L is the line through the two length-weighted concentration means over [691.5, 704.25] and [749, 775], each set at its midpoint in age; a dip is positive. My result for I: 5.6 yr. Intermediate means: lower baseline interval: 6.94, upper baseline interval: 7.24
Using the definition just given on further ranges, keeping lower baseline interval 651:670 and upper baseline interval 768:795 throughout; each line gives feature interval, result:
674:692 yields 2.9 yr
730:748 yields 1.7 yr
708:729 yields 3.7 yr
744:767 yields -0.7 yr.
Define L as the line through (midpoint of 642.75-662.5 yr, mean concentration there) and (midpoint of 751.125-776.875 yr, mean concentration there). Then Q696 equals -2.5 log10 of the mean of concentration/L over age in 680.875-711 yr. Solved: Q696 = 0.10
